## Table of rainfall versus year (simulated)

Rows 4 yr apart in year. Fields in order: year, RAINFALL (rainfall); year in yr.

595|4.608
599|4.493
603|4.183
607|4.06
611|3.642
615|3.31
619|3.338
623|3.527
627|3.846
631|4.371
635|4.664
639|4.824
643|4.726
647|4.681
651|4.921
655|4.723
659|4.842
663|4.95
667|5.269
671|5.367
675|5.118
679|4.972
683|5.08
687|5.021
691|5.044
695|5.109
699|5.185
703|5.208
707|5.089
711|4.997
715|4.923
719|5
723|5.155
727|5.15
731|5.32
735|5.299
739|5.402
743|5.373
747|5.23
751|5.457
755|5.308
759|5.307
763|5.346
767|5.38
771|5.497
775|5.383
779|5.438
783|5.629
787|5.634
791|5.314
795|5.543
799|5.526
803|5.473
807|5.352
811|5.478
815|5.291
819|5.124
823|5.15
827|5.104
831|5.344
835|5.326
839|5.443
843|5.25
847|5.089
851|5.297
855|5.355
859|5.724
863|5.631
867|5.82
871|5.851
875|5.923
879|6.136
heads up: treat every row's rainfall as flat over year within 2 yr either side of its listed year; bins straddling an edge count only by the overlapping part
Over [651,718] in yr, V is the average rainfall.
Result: 5.05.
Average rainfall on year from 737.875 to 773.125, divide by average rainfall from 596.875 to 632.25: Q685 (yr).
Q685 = 1.4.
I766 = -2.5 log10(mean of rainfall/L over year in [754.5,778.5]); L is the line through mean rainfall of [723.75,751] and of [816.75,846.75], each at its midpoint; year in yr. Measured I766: -0.02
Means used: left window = 5.3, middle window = 5.38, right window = 5.24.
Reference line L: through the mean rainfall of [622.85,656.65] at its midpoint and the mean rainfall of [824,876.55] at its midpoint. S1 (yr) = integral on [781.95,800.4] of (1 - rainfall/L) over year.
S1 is -1.2 yr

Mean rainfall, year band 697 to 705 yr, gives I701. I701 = 5.2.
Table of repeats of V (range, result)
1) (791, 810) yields 5.46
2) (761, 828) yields 5.4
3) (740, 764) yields 5.34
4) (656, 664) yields 4.87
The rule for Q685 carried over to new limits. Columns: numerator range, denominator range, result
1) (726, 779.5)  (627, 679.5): 1.11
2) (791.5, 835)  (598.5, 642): 1.33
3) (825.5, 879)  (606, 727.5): 1.17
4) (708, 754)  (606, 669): 1.19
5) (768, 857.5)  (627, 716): 1.09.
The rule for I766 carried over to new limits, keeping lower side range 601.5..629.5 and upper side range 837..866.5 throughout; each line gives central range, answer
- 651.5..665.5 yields -0.21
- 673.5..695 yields -0.20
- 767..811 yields -0.11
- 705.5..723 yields -0.14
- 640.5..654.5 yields -0.21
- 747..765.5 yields -0.13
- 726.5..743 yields -0.16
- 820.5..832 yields 0.01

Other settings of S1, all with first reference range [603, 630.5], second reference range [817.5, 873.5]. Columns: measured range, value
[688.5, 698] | -1.8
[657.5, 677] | -5.0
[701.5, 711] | -1.6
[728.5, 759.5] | -4.6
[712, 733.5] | -3.0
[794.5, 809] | -1.1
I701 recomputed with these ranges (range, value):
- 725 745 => 5.31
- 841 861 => 5.34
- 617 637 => 3.95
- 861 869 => 5.73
